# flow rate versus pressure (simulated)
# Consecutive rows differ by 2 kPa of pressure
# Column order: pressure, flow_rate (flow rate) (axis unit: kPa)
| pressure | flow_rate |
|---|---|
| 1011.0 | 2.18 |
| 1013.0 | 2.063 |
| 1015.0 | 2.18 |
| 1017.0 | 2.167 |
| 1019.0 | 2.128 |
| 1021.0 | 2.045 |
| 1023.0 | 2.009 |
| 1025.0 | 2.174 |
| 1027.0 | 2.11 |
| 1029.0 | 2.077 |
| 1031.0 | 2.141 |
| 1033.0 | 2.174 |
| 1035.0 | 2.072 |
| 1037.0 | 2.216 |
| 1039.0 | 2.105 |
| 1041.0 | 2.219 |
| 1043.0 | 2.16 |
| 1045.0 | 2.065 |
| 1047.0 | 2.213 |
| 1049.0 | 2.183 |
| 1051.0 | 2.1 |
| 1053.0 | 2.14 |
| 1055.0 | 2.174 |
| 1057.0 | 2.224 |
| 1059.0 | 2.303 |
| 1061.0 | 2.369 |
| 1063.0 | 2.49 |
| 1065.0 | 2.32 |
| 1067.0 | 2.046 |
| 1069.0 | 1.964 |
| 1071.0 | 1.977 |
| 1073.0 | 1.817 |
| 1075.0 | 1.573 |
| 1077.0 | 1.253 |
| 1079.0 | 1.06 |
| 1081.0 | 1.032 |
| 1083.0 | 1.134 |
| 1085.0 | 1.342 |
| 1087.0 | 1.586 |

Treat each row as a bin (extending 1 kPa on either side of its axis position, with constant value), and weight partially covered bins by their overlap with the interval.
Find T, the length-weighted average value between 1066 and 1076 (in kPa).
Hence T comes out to 1.88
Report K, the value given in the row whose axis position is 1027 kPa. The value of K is 2.11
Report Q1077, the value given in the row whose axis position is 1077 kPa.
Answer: 1.253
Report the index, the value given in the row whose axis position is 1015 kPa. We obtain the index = 2.18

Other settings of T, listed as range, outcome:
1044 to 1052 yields 2.14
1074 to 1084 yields 1.21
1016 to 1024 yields 2.09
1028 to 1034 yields 2.13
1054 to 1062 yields 2.27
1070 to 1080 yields 1.54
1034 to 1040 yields 2.13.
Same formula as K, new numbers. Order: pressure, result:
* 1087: 1.586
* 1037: 2.216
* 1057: 2.224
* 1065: 2.32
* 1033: 2.174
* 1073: 1.817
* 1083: 1.134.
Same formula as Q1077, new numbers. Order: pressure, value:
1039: 2.105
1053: 2.14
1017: 2.167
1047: 2.213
